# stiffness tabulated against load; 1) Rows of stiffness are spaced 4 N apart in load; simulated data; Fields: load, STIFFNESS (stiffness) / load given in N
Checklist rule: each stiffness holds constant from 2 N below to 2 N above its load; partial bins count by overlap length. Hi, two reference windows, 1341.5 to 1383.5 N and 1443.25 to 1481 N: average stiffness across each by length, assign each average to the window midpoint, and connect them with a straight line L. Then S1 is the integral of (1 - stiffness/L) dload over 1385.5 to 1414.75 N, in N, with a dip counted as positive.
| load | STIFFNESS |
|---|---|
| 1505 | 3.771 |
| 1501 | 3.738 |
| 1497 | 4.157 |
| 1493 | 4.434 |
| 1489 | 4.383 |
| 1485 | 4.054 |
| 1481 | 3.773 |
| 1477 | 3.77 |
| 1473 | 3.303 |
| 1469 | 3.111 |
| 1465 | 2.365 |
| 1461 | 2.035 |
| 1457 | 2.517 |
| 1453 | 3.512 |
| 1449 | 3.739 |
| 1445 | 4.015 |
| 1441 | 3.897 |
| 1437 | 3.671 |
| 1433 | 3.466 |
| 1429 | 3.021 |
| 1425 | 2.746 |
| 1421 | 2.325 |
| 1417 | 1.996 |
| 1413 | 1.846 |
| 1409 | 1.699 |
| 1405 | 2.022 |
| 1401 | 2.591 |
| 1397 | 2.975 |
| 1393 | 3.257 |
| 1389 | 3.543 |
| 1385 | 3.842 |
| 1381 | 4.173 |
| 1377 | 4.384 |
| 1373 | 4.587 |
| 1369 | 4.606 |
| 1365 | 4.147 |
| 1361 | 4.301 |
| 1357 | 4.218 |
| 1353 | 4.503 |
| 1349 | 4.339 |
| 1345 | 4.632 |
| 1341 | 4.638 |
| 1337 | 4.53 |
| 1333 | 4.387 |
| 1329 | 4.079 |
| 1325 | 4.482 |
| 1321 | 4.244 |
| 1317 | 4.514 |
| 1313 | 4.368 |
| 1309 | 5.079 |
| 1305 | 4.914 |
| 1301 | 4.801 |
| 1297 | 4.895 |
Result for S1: 9.8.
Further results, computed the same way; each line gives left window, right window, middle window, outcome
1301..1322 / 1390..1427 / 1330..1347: -2.1 N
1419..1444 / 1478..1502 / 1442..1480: 4.8 N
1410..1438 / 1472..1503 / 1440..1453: -3.0 N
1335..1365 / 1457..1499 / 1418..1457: 5.0 N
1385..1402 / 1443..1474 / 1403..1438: 7.2 N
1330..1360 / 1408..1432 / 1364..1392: -5.0 N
